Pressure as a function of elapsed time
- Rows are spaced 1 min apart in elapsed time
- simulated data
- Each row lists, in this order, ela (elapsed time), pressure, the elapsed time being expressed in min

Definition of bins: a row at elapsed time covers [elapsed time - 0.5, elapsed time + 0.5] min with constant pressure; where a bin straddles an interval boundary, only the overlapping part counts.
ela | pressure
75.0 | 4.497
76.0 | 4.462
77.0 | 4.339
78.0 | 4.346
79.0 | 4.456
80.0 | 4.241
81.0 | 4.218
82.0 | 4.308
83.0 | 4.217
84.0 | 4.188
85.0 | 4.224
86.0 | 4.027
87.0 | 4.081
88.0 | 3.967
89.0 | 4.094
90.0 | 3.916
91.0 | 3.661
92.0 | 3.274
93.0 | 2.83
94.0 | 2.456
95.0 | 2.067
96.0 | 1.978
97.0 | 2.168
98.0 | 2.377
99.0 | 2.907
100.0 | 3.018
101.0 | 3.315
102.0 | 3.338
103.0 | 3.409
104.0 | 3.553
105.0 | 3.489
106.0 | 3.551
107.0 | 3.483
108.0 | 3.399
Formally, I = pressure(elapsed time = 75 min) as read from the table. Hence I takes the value 4.497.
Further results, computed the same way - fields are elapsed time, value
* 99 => 2.907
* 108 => 3.399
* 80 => 4.241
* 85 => 4.224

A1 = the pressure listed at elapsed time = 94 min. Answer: 2.456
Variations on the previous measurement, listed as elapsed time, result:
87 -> 4.081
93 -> 2.83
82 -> 4.308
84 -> 4.188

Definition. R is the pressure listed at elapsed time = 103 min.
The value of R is 3.409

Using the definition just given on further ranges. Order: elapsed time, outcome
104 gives 3.553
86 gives 4.027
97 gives 2.168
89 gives 4.094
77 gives 4.339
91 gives 3.661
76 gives 4.462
